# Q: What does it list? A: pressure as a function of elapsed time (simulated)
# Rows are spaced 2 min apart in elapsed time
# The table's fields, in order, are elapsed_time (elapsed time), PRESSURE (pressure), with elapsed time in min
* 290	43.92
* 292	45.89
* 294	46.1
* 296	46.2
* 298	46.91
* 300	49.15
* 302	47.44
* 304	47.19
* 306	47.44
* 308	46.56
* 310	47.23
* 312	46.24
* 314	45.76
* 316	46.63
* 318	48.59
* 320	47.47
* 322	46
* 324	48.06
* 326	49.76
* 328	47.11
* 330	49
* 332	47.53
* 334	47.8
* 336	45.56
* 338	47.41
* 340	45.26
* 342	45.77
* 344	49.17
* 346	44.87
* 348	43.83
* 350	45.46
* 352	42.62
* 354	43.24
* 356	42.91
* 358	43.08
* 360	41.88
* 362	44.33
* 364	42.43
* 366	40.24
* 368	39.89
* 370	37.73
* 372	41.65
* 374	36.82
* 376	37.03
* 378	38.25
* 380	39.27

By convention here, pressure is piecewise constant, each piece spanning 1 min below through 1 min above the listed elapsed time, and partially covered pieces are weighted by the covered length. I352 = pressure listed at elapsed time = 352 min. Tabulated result 42.62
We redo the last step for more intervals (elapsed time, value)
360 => 41.88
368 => 39.89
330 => 49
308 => 46.56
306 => 47.44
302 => 47.44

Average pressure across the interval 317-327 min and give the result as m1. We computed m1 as 48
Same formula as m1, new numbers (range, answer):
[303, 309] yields 47.1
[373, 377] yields 36.9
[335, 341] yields 46.1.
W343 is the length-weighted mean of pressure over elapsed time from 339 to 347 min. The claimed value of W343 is 46.3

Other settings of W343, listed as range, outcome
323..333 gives 48.3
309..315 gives 46.4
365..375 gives 39.3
